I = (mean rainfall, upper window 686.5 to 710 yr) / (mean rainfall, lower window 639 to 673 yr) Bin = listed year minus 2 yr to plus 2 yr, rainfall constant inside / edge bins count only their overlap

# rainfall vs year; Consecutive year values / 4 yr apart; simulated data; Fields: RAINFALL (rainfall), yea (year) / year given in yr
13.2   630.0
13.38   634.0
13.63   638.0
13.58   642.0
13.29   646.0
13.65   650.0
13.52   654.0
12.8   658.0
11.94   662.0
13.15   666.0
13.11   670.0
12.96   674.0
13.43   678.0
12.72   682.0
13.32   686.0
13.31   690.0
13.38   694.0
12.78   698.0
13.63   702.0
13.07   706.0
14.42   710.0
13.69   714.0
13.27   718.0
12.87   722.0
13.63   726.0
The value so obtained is 1.0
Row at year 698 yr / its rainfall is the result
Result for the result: 12.78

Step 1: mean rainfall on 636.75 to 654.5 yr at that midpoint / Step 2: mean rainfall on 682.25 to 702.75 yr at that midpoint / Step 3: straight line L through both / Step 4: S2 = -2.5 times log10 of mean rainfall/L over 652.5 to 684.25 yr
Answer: 0.04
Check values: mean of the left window 13.5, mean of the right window 13.2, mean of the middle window 12.9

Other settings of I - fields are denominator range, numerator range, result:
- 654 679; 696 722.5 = 1.04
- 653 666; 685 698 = 1.04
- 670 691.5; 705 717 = 1.05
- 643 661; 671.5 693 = 0.99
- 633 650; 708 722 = 1.01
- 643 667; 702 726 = 1.03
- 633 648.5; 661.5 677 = 0.96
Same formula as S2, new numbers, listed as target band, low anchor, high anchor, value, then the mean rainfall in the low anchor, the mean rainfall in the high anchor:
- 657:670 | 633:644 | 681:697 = 0.06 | 13.5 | 13.2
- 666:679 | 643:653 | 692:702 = 0.02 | 13.5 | 13.2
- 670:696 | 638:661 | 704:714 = 0.03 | 13.3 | 13.7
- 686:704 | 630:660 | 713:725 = 0.00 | 13.4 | 13.3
